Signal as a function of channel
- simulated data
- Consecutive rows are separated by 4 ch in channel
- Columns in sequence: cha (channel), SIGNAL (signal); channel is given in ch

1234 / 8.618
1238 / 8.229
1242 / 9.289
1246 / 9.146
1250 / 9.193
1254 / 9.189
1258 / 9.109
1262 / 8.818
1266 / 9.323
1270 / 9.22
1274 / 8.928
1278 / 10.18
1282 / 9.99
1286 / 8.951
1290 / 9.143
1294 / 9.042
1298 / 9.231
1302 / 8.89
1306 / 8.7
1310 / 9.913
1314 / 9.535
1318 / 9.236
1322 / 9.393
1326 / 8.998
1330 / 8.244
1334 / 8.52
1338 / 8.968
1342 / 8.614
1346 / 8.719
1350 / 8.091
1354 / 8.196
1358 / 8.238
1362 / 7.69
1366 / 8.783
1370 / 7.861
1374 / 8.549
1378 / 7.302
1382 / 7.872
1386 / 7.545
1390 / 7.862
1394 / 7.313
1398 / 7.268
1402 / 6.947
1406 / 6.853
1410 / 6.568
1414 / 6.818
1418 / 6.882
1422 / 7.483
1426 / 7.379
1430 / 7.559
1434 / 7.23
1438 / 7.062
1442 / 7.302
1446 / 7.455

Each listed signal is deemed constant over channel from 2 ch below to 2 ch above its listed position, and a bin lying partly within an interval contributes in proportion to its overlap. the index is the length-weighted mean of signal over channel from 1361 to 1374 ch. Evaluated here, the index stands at 8.21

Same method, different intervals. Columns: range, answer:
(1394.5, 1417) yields 6.92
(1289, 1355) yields 8.92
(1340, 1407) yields 7.88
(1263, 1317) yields 9.3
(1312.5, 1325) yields 9.35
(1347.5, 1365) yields 8.11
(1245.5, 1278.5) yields 9.2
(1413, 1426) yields 7.13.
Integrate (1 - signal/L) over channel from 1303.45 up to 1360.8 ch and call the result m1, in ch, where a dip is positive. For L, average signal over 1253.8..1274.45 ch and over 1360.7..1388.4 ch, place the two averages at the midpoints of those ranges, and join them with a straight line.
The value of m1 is -2.7 ch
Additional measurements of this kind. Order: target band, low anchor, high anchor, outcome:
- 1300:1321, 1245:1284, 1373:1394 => -1.3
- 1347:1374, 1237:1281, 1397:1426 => -1.6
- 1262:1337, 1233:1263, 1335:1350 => -3.2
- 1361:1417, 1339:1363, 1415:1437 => 2.1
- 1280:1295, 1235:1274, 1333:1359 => -0.8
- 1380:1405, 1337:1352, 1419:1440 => 1.3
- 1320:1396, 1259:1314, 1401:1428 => -2.4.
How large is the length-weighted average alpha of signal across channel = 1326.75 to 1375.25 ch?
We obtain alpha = 8.39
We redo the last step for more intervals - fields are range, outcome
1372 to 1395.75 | 7.75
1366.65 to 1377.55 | 8.15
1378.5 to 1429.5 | 7.24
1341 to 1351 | 8.5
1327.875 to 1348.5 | 8.6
